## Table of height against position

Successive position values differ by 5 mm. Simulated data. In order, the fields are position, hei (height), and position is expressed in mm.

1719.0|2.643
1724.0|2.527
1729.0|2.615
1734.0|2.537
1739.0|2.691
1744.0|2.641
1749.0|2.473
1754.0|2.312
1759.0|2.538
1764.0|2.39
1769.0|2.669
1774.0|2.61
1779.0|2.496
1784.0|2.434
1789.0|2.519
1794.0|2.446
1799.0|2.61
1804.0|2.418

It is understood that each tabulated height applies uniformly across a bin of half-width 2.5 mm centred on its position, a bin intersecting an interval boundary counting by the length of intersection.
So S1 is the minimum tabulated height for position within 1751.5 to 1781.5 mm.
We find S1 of 2.312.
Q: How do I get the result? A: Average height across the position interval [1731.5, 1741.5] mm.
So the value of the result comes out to 2.61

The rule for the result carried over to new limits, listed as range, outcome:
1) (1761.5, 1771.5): 2.53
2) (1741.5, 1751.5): 2.56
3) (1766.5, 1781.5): 2.59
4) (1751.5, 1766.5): 2.41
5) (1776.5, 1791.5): 2.48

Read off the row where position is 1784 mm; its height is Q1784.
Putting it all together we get 2.434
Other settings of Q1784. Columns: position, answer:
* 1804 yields 2.418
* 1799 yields 2.61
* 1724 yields 2.527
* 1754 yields 2.312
